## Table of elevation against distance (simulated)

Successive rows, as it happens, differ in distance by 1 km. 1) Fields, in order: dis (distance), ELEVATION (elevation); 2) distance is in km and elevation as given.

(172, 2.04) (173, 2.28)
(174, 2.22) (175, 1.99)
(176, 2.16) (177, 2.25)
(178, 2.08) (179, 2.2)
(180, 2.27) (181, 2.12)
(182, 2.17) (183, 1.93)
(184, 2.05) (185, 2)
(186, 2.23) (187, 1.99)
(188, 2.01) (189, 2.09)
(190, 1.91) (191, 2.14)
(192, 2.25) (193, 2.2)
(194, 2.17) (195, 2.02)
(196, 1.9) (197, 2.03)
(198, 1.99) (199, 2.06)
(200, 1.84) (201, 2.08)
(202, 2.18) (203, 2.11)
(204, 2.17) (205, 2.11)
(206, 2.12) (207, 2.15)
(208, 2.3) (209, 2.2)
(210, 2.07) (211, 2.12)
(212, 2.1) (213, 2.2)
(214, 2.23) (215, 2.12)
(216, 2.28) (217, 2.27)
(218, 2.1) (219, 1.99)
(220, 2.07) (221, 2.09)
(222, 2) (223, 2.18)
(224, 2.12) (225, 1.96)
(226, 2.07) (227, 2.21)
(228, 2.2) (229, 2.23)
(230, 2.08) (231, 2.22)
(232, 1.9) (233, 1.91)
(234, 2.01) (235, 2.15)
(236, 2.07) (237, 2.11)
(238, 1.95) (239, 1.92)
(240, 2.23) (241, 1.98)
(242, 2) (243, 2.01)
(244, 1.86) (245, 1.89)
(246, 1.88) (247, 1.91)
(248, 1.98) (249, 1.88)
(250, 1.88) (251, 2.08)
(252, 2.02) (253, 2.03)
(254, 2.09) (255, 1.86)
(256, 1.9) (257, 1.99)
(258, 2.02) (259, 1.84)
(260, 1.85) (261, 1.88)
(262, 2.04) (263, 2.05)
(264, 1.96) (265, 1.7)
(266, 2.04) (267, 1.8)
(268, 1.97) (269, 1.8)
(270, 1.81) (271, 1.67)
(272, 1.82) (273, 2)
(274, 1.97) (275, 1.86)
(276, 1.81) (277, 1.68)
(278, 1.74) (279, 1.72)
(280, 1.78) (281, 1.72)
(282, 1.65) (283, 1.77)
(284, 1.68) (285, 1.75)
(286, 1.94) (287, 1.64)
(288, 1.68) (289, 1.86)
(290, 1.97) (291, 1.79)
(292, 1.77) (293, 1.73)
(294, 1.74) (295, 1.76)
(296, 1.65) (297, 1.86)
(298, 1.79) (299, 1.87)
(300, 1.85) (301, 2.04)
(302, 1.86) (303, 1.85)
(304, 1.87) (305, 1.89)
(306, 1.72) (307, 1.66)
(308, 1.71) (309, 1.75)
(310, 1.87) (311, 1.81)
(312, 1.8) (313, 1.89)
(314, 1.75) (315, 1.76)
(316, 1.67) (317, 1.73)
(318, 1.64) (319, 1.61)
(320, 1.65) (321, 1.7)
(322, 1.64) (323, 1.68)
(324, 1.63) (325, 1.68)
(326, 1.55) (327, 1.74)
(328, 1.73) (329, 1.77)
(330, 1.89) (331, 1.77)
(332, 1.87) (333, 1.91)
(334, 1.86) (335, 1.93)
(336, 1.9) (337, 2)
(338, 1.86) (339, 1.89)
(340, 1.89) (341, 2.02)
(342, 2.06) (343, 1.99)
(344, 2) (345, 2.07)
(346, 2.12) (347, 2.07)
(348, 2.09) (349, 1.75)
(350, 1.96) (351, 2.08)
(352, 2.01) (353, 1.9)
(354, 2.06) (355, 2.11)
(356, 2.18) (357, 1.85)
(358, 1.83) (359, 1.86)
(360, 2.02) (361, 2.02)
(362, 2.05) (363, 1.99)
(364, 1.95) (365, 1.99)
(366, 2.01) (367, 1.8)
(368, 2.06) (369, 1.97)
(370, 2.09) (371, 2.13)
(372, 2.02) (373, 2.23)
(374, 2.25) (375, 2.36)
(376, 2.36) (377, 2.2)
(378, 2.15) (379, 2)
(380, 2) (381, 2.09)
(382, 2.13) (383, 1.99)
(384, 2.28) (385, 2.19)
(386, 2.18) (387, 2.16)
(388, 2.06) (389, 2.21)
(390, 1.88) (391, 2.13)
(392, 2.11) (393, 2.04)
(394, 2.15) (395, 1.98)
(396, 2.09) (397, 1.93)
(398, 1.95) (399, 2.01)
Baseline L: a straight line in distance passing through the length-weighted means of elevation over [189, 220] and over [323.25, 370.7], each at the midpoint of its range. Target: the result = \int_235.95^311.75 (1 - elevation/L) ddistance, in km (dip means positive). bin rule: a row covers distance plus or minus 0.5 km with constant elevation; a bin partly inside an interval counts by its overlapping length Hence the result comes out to 6.0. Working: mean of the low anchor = 2.11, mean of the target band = 1.86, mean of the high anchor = 1.93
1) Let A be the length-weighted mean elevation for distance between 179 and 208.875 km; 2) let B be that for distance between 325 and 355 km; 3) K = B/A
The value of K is 0.92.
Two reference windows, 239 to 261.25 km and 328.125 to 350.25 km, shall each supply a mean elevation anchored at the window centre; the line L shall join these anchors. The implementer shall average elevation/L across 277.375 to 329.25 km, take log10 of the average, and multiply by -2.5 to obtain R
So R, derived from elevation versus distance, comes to 0.11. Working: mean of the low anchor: 1.96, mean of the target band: 1.76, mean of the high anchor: 1.94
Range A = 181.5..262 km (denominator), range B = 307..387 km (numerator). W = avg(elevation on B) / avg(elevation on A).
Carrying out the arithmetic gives 0.94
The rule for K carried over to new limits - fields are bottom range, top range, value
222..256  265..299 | 0.89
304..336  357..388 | 1.18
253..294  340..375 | 1.10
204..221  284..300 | 0.83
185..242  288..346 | 0.87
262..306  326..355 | 1.06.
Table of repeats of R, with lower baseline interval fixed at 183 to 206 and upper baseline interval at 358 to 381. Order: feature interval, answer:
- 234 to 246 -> 0.030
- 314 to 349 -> 0.130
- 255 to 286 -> 0.123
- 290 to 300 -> 0.157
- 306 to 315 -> 0.164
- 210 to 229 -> -0.032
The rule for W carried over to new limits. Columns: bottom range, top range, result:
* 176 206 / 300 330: 0.84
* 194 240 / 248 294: 0.89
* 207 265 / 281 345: 0.88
